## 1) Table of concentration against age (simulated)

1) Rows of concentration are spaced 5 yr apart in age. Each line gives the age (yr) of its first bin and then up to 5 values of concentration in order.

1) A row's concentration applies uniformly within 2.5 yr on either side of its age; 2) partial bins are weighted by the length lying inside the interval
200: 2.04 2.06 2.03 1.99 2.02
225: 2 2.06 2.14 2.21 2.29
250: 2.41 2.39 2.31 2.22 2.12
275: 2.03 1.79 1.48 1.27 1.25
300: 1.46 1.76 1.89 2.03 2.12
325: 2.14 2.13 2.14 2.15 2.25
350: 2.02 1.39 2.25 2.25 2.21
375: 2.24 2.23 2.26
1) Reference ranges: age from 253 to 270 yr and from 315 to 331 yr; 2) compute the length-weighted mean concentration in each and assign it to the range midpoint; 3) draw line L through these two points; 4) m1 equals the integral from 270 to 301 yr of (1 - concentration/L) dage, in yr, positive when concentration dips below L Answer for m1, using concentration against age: 8.7 yr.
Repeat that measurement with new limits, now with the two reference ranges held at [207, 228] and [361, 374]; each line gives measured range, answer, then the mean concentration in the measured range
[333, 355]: 1.4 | 2.05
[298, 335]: 3.5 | 1.95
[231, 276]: -3.7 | 2.24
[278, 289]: 2.8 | 1.58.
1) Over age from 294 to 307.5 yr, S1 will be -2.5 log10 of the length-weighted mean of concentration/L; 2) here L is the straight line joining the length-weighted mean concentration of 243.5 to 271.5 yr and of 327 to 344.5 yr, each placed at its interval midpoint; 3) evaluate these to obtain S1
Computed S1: 0.412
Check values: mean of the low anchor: 2.3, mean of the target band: 1.52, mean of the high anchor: 2.15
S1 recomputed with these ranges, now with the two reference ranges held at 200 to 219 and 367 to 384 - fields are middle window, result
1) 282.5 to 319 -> 0.31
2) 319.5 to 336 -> 0.02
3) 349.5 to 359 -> 0.27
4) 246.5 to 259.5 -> -0.14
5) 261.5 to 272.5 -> -0.04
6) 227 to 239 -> -0.03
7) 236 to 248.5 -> -0.09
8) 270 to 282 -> 0.08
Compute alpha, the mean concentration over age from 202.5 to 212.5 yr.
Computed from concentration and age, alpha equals 2.04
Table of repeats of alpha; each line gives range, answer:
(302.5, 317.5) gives 1.89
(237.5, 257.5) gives 2.33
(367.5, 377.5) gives 2.23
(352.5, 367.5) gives 1.96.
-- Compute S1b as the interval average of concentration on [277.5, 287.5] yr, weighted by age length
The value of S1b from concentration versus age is 1.64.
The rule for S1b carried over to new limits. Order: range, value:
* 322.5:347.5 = 2.16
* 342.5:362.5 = 1.98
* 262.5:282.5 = 2.04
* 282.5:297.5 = 1.33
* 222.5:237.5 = 2.07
